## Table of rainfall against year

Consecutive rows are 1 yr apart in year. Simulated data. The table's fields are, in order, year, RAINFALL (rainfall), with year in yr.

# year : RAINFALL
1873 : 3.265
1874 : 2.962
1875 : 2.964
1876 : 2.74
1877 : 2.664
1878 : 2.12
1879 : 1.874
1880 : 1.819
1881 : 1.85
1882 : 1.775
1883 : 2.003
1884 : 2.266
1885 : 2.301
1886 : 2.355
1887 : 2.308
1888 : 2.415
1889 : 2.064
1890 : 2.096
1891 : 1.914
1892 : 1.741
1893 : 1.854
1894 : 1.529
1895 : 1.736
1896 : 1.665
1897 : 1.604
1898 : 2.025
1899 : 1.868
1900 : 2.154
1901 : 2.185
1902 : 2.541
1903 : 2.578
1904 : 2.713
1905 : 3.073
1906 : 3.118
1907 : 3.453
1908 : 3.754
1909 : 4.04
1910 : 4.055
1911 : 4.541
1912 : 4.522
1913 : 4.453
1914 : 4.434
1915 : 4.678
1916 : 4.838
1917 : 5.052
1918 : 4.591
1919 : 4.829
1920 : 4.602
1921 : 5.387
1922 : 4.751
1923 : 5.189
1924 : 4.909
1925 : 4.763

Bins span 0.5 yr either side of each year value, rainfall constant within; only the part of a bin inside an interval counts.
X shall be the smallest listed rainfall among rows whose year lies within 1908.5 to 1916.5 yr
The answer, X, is 4.04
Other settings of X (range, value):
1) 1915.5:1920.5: 4.591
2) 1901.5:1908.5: 2.541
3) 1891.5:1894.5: 1.529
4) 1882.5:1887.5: 2.003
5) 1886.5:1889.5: 2.064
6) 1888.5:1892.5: 1.741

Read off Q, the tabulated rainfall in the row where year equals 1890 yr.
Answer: 2.096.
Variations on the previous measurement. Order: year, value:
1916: 4.838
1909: 4.04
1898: 2.025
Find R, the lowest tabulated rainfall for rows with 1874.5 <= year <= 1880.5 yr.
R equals 1.819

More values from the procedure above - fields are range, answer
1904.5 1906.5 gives 3.073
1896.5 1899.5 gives 1.604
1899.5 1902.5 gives 2.154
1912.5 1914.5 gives 4.434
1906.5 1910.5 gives 3.453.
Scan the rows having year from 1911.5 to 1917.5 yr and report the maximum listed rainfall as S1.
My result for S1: 5.052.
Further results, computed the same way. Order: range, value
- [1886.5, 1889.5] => 2.415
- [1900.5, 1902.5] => 2.541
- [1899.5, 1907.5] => 3.453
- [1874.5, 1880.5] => 2.964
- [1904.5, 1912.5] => 4.541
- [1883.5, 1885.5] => 2.301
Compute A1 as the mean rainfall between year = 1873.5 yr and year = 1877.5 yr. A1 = 2.83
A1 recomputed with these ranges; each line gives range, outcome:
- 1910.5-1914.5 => 4.49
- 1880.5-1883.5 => 1.88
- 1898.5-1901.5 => 2.07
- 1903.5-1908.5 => 3.22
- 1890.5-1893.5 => 1.84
